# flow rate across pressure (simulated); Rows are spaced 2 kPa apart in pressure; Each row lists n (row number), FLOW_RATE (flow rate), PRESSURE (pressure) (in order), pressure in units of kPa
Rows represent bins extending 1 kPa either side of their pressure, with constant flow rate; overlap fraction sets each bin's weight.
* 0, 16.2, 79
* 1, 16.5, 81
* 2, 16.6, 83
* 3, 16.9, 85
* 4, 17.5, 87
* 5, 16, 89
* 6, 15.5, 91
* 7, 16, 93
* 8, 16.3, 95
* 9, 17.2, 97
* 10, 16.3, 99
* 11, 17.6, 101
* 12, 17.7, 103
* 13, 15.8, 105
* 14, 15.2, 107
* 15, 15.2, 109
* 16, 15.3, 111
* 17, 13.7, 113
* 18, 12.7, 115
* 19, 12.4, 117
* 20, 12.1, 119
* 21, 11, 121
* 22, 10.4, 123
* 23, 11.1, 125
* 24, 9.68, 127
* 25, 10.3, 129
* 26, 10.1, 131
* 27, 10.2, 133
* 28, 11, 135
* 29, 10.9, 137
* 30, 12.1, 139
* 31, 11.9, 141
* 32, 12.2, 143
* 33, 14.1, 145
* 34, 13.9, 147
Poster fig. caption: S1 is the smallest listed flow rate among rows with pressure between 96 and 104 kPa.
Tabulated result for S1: 16.3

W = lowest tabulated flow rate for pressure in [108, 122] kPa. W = 11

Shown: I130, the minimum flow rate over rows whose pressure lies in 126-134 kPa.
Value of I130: 9.68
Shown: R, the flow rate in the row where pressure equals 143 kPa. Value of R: 12.2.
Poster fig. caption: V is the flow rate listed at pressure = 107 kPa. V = 15.2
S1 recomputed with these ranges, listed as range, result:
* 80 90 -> 16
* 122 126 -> 10.4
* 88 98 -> 15.5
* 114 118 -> 12.4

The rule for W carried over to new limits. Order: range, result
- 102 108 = 15.2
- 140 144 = 11.9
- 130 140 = 10.1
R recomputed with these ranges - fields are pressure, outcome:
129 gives 10.3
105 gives 15.8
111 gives 15.3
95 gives 16.3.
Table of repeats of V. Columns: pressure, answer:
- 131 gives 10.1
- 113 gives 13.7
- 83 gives 16.6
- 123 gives 10.4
